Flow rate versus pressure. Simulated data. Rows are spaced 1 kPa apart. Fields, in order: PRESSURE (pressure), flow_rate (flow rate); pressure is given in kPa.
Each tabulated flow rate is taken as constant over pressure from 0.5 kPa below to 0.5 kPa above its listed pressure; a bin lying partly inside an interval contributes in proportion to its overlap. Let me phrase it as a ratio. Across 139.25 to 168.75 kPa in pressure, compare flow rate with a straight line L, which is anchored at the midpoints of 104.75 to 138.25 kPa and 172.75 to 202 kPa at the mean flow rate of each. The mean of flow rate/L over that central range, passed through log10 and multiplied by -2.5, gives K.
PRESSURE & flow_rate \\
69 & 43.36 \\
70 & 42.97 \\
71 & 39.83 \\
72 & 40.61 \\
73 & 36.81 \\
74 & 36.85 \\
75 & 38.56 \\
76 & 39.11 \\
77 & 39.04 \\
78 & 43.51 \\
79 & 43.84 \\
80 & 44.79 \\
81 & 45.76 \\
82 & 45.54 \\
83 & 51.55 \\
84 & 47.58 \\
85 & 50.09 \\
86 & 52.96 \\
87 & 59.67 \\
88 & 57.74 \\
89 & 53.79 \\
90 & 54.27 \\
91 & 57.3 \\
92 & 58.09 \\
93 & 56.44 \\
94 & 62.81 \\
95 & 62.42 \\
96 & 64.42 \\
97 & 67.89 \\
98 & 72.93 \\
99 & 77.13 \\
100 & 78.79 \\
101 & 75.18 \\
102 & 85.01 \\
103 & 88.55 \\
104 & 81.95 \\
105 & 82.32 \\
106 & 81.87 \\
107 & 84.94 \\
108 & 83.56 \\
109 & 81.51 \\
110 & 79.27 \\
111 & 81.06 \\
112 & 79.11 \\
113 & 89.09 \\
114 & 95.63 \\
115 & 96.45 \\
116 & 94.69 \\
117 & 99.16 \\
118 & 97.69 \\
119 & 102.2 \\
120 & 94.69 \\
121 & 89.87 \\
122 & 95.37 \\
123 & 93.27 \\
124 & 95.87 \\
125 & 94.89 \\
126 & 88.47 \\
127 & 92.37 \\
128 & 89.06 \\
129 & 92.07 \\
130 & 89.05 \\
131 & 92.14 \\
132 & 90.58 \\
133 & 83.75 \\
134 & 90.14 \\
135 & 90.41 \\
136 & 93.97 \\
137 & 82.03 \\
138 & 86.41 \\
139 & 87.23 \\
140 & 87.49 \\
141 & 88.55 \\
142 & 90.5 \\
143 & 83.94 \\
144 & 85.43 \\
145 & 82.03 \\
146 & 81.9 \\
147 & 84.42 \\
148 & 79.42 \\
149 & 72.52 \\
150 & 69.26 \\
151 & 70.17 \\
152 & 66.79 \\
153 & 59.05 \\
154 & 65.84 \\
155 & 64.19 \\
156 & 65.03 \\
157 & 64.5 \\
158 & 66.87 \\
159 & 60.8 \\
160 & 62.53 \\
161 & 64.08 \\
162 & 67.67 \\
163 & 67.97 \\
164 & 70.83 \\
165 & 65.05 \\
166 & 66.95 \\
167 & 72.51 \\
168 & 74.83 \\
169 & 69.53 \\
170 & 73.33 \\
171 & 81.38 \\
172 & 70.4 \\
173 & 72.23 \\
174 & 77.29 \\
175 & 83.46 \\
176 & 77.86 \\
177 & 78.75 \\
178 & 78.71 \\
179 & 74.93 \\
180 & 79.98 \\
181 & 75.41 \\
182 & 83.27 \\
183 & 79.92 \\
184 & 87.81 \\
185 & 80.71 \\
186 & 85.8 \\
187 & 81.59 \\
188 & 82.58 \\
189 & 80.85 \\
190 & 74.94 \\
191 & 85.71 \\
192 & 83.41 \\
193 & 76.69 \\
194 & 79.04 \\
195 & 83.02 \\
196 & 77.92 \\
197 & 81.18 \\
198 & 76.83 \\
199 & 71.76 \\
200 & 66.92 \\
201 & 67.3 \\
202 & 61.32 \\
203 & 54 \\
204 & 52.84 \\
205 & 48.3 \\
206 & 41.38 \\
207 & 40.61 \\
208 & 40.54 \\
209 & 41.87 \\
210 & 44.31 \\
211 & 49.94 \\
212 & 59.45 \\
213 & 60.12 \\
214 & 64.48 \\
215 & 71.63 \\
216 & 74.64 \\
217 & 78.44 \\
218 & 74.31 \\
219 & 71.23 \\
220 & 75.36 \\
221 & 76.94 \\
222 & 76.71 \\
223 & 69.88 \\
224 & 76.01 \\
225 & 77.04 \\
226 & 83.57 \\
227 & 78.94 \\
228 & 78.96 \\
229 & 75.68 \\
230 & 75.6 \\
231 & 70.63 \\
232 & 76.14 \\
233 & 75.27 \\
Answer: 0.16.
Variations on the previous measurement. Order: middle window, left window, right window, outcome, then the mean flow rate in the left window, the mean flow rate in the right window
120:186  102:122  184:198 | 0.074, 88.7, 81.1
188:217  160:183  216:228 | 0.155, 73.8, 76.3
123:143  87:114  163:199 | -0.195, 73.2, 77.6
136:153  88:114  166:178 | -0.086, 73.7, 75.4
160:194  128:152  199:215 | -0.140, 84.6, 54.1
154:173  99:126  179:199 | 0.213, 88.3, 80.5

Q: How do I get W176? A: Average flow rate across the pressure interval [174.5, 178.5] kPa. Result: 79.7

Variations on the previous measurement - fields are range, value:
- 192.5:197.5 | 79.6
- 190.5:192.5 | 84.6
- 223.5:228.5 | 78.9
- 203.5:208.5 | 44.7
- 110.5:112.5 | 80.1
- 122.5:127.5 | 93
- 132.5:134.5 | 86.9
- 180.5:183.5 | 79.5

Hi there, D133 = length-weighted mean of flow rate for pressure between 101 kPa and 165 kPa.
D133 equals 82.6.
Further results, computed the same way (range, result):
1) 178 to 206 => 74.8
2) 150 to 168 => 66.3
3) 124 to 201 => 78.4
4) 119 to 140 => 90.8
